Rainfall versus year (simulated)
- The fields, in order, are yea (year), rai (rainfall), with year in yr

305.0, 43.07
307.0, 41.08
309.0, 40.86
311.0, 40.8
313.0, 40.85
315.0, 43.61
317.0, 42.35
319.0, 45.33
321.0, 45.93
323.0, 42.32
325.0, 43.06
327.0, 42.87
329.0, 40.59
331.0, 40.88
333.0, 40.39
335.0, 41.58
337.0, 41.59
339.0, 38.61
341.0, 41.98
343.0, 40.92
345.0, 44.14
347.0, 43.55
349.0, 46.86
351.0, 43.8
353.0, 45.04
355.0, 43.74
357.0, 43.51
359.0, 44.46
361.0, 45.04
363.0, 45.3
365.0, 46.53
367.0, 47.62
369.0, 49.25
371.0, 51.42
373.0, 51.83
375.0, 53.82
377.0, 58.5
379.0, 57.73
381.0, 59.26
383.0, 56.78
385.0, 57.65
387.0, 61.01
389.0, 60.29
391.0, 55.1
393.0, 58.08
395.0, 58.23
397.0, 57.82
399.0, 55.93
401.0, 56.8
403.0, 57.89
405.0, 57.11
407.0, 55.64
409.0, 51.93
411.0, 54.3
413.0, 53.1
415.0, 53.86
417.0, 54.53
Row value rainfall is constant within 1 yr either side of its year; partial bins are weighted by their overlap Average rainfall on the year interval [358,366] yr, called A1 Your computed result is 45.3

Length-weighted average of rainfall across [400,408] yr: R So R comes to 56.9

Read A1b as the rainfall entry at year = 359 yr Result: 44.46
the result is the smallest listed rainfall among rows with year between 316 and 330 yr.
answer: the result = 40.59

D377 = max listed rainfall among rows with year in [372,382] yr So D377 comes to 59.26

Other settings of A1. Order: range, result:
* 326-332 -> 41.4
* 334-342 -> 40.9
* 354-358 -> 43.6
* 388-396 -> 57.9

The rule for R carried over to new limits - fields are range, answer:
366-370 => 48.4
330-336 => 40.9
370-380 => 54.7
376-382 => 58.5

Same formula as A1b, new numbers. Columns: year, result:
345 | 44.14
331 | 40.88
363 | 45.3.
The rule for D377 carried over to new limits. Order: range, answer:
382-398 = 61.01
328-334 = 40.88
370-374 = 51.83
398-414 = 57.89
